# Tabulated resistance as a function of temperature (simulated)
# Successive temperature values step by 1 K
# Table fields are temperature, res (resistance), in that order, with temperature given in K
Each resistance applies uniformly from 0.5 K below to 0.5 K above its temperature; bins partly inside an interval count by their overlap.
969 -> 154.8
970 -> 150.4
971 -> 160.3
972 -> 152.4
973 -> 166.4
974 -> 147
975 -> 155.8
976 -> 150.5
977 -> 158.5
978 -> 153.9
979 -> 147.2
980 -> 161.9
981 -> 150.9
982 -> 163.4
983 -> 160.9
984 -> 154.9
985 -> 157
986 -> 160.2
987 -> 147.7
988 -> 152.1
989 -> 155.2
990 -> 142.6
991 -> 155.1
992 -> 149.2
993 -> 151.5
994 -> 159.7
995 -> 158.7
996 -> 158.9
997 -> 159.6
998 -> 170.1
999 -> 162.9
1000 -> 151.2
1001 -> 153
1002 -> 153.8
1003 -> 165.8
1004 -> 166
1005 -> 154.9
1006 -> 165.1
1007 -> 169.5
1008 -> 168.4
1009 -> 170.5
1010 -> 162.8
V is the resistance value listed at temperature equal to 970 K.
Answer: 150.4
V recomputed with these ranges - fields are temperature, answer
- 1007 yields 169.5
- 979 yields 147.2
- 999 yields 162.9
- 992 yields 149.2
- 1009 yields 170.5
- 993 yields 151.5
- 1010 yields 162.8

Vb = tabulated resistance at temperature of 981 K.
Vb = 150.9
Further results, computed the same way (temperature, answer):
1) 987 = 147.7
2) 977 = 158.5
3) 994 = 159.7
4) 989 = 155.2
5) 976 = 150.5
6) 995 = 158.7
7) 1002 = 153.8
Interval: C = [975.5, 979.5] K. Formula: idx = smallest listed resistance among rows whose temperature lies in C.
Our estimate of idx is 147.2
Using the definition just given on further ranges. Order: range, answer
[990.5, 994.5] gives 149.2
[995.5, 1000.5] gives 151.2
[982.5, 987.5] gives 147.7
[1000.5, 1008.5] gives 153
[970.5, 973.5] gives 152.4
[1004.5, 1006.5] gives 154.9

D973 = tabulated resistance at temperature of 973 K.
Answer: 166.4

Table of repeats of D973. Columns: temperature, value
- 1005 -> 154.9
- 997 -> 159.6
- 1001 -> 153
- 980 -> 161.9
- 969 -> 154.8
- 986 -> 160.2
